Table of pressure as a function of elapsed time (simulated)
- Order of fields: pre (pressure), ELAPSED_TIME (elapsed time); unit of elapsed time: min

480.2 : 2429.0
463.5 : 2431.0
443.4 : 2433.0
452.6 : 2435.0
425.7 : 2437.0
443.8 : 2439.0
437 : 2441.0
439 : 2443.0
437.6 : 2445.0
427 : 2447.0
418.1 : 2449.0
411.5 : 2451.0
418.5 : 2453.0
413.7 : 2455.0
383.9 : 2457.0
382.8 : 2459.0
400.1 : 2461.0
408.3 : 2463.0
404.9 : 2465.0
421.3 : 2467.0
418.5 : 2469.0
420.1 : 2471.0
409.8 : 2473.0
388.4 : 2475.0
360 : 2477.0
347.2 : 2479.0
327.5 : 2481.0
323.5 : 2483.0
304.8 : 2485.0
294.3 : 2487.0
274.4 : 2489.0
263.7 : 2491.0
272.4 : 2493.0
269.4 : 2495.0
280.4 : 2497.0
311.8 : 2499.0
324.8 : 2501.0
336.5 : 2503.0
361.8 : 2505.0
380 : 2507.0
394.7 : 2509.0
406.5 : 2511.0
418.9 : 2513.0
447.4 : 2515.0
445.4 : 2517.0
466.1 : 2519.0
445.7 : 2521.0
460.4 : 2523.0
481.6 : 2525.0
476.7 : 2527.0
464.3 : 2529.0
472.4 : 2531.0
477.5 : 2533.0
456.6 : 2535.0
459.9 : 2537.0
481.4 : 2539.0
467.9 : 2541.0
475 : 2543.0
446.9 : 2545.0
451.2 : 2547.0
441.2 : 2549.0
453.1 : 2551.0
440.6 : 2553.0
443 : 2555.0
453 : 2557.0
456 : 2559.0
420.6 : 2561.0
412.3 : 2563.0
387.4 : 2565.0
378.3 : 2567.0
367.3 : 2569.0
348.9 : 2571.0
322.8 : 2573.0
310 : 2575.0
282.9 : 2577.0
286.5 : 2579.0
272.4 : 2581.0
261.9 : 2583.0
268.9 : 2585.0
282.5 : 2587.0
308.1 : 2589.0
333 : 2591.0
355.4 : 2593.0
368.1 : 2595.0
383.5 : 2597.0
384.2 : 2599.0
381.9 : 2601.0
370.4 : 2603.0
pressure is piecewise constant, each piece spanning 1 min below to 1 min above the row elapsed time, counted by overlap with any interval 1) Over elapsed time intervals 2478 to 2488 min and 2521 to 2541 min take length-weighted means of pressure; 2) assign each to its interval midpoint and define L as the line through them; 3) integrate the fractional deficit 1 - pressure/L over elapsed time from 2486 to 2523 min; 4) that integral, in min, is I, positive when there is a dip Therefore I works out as 3.02 min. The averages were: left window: 319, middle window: 358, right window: 469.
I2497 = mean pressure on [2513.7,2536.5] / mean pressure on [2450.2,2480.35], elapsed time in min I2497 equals 1.16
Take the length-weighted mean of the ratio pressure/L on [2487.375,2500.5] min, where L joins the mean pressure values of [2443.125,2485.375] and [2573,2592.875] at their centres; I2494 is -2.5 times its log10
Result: 0.29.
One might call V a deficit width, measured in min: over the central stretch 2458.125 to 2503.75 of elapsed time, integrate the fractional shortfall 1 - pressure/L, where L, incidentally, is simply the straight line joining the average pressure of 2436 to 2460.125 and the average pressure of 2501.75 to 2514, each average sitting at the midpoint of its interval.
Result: 6.2 min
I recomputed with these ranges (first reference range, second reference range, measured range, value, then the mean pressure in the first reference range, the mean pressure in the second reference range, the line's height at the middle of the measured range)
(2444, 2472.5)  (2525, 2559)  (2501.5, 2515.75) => 1.7 min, 412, 461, 441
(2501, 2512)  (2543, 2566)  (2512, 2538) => -4.1 min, 371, 439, 397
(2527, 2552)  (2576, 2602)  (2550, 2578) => 0.2 min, 463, 321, 393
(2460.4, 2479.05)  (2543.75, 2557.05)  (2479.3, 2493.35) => 3.8 min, 400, 447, 410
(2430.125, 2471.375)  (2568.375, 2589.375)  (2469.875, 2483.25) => 0.9 min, 422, 300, 398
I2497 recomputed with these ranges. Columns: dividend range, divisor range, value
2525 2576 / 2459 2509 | 1.24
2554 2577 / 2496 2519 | 1.02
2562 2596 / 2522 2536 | 0.69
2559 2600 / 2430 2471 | 0.80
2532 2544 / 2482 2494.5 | 1.63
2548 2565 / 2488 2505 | 1.48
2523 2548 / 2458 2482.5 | 1.20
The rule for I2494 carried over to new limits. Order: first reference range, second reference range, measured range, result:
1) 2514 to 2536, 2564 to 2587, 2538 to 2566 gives -0.160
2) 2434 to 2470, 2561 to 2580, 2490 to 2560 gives -0.119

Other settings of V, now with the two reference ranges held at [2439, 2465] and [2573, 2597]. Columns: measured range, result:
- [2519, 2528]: -2.75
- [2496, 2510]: 1.20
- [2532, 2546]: -4.96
